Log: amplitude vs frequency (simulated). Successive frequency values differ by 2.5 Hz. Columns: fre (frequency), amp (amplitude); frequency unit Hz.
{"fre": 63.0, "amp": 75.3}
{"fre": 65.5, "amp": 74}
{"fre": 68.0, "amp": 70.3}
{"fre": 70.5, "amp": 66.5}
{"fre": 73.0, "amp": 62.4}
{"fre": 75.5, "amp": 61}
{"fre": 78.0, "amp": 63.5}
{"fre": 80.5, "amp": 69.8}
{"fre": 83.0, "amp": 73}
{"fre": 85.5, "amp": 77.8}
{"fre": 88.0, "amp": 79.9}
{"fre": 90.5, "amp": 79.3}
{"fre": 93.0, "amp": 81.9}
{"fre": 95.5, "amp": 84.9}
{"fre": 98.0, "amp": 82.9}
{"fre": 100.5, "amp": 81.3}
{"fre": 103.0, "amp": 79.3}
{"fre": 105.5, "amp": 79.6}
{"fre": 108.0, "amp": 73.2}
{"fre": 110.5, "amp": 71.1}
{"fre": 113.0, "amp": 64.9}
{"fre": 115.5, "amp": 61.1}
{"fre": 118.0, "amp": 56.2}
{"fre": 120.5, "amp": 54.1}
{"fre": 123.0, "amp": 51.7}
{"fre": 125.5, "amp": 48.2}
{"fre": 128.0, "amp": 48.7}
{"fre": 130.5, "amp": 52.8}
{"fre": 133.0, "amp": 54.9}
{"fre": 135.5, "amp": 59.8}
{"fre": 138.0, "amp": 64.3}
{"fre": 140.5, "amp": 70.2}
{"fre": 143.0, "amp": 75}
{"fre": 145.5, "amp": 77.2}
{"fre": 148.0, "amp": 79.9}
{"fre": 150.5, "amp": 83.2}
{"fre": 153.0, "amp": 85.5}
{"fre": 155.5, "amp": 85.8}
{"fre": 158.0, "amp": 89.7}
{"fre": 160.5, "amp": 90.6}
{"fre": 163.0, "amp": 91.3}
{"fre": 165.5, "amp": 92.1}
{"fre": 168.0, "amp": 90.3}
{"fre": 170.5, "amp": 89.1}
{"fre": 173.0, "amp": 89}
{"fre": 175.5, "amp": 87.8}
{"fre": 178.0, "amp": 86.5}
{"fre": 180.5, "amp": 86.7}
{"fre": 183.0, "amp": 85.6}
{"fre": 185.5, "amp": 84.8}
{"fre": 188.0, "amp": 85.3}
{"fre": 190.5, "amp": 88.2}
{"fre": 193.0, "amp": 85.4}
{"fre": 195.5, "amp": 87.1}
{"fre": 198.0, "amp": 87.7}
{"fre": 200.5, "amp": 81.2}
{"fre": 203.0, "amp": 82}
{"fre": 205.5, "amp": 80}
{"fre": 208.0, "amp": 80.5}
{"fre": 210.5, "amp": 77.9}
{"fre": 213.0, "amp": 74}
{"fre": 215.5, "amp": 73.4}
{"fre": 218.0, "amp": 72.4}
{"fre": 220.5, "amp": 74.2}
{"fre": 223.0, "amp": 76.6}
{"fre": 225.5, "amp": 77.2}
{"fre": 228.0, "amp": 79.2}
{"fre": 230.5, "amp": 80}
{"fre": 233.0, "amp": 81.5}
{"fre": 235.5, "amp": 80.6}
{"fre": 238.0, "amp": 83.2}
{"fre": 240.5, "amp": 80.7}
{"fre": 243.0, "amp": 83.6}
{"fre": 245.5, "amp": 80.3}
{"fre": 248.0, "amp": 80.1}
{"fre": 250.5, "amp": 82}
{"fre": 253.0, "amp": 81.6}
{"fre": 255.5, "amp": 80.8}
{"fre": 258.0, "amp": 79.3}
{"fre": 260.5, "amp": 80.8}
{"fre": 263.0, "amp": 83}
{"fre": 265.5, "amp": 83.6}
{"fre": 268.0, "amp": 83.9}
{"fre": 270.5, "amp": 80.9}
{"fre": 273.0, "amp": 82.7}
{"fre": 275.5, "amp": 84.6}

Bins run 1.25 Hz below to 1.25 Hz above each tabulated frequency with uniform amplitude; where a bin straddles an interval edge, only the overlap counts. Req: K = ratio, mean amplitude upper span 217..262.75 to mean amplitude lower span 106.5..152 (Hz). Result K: 1.25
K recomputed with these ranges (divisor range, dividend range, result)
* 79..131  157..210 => 1.25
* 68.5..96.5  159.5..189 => 1.22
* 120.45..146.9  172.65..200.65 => 1.44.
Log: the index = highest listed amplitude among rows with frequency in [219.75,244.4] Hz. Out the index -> 83.6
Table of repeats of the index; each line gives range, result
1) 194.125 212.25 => 87.7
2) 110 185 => 92.1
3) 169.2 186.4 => 89.1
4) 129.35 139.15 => 64.3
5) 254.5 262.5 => 80.8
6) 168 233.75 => 90.3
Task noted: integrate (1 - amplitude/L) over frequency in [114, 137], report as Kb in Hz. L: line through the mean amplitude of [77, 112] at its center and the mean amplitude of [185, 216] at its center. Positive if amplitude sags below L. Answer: 7.1 Hz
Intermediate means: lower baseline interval 77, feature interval 54.4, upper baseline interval 82.3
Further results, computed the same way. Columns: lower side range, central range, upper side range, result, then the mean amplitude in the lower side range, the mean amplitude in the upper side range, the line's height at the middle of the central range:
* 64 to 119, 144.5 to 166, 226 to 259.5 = -2.81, 72.5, 80.9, 76.1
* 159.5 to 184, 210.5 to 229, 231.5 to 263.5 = 1.91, 88.9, 81.3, 84.1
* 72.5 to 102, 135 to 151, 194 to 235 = 0.83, 75.2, 79.1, 76.9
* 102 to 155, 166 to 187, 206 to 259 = -4.47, 66.4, 79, 72.2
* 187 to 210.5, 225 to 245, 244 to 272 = 0.37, 83.8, 81.5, 82.4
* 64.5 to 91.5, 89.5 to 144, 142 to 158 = 6.64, 70.6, 81.9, 76.7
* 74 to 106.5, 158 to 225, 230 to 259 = -3.70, 76.3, 81.2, 79.5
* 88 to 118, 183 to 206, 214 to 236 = -2.43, 75.6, 77.1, 76.7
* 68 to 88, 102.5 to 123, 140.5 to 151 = 1.97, 68.6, 77.5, 73.2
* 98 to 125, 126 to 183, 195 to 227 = -4.64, 67.4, 78.6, 72.3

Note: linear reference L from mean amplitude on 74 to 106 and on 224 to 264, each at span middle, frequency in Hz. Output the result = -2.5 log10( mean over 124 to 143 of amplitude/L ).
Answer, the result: 0.31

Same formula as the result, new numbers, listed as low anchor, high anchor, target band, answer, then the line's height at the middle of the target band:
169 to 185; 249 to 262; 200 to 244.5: 0.065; 83.7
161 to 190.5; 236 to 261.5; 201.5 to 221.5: 0.106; 84.7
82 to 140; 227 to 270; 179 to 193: -0.146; 75.3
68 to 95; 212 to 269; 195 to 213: -0.051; 77.9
